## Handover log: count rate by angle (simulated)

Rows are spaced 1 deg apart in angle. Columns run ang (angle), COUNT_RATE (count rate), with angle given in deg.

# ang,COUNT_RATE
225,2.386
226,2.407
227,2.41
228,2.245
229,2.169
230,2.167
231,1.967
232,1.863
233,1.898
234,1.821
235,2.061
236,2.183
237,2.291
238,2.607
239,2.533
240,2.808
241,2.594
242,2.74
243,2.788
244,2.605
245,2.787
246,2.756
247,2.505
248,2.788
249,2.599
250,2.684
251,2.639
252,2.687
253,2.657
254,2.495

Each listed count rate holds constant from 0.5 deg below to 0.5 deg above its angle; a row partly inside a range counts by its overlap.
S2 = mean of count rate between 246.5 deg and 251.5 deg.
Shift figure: 2.64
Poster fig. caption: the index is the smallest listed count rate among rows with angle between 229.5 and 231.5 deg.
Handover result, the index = 1.967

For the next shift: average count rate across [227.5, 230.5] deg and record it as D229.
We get 2.19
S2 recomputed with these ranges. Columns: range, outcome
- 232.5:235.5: 1.93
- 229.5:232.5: 2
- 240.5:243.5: 2.71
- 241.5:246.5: 2.74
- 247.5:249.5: 2.69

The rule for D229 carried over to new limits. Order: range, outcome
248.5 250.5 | 2.64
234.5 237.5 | 2.18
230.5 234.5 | 1.89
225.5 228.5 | 2.35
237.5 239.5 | 2.57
